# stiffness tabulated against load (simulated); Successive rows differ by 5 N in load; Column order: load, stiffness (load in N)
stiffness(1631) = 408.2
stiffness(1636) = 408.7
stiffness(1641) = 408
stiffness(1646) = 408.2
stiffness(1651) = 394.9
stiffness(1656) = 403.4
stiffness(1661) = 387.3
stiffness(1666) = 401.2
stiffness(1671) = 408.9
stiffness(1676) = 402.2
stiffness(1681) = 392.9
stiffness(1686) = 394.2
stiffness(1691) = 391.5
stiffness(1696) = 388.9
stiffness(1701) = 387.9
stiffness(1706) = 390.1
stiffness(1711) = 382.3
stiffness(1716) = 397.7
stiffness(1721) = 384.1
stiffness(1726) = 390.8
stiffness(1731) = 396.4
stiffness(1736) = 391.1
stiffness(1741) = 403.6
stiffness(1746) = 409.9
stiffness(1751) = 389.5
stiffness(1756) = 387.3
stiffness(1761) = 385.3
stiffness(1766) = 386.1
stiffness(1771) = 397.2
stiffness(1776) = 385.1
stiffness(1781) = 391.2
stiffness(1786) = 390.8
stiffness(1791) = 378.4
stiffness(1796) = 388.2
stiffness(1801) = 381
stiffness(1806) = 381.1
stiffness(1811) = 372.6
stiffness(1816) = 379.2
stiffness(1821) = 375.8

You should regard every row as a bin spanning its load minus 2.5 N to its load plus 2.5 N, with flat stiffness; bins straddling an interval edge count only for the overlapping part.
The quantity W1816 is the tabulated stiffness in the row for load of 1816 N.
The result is 379.2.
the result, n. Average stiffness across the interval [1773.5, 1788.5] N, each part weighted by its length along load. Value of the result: 389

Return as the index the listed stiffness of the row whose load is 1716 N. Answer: 397.7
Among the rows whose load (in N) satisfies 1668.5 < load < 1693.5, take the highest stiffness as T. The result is 408.9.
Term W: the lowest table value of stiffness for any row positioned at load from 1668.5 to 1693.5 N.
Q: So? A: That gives 391.5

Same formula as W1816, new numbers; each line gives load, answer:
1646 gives 408.2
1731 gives 396.4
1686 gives 394.2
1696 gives 388.9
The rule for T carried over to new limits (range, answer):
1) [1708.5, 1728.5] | 397.7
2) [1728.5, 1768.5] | 409.9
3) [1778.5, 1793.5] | 391.2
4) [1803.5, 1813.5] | 381.1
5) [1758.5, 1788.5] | 397.2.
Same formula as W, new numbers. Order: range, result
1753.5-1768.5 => 385.3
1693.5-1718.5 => 382.3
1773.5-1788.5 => 385.1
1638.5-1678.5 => 387.3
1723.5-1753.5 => 389.5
